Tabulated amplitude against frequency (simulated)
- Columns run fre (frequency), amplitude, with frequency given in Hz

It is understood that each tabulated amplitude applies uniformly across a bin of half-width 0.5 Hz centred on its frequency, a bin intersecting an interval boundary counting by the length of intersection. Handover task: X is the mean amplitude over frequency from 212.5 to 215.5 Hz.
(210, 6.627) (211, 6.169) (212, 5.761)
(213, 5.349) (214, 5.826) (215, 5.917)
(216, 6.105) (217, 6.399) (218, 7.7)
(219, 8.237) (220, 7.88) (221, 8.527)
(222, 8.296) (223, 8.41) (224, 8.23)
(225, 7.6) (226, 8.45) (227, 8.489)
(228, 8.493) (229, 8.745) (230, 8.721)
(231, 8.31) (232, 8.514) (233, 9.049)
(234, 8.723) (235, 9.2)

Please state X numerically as 5.7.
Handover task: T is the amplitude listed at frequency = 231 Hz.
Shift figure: 8.31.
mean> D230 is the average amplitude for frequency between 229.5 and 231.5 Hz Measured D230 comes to 8.52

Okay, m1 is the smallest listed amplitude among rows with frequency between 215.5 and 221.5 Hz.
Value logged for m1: 6.105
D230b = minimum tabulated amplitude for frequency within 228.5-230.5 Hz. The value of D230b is 8.721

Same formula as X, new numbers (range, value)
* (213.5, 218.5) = 6.39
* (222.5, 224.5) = 8.32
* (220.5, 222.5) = 8.41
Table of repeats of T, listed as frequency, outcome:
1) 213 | 5.349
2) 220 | 7.88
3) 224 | 8.23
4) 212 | 5.761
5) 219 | 8.237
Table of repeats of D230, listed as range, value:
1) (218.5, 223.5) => 8.27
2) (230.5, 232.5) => 8.41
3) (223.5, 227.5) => 8.19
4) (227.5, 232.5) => 8.56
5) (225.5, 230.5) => 8.58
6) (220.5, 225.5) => 8.21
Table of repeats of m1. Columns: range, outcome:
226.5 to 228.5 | 8.489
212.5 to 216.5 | 5.349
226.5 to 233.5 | 8.31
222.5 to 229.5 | 7.6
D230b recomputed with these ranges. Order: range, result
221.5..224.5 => 8.23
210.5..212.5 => 5.761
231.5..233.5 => 8.514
